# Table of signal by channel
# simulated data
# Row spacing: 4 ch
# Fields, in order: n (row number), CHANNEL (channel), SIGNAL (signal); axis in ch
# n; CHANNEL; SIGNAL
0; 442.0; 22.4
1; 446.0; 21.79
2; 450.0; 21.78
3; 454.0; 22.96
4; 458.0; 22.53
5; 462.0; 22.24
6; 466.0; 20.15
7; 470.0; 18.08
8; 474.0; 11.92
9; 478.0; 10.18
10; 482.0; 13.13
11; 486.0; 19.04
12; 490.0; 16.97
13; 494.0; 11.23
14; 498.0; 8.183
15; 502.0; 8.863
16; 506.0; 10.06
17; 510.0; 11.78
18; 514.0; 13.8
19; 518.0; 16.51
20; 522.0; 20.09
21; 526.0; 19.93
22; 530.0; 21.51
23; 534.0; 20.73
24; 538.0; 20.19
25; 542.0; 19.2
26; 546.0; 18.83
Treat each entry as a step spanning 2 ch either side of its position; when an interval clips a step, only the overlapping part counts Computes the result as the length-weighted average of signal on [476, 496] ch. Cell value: 14.1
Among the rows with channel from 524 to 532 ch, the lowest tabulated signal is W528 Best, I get 19.93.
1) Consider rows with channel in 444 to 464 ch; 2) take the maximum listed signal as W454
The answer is 22.96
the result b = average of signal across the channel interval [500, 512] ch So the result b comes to 10.2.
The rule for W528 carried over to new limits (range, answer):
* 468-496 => 10.18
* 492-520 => 8.183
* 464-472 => 18.08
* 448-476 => 11.92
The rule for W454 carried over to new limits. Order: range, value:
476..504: 19.04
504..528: 20.09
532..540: 20.73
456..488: 22.53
